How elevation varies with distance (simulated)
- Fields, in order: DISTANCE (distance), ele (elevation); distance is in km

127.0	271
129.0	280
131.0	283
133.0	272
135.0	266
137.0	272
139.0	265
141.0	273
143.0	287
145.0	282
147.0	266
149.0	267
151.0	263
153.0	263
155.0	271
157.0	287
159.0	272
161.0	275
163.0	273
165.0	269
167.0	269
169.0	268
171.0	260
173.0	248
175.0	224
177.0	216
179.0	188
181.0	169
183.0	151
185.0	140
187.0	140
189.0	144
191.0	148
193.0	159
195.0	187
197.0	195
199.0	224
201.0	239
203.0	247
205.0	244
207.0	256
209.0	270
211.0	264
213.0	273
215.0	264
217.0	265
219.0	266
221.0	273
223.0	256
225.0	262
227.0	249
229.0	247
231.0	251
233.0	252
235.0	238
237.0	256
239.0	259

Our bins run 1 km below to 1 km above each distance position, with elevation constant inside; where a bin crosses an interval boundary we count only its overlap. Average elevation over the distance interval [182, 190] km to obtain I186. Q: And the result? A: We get 144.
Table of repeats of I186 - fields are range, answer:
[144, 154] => 268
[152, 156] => 267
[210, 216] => 267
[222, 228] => 256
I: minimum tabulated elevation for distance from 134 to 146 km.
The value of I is 265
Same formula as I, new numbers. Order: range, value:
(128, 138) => 266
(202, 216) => 244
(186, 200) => 140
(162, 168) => 269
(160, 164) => 273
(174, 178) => 216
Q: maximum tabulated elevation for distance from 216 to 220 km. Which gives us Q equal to 266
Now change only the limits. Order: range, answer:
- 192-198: 195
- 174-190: 224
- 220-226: 273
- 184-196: 187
